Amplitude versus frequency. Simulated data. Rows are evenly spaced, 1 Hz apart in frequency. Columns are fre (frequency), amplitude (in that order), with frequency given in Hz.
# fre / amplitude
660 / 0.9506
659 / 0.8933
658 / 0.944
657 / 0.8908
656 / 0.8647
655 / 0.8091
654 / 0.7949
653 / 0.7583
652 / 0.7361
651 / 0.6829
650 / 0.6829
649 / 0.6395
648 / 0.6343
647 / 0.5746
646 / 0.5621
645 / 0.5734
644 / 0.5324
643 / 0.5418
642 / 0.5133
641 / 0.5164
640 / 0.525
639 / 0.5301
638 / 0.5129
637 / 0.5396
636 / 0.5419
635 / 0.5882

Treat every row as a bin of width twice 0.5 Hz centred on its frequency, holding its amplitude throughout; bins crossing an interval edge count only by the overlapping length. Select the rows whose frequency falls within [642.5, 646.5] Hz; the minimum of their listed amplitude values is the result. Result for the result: 0.5324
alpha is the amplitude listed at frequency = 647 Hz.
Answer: 0.5746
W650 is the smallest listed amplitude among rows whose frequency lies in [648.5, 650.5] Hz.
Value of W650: 0.6395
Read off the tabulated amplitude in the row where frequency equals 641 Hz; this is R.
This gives 0.5164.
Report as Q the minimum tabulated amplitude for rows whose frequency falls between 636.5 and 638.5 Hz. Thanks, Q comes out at 0.5129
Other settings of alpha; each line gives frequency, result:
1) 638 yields 0.5129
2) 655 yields 0.8091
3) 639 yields 0.5301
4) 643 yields 0.5418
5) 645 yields 0.5734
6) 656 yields 0.8647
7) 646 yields 0.5621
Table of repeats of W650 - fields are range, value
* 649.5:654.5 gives 0.6829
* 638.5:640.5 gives 0.525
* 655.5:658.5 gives 0.8647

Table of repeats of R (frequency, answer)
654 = 0.7949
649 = 0.6395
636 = 0.5419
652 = 0.7361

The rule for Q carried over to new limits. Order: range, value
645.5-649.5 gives 0.5621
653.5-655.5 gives 0.7949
